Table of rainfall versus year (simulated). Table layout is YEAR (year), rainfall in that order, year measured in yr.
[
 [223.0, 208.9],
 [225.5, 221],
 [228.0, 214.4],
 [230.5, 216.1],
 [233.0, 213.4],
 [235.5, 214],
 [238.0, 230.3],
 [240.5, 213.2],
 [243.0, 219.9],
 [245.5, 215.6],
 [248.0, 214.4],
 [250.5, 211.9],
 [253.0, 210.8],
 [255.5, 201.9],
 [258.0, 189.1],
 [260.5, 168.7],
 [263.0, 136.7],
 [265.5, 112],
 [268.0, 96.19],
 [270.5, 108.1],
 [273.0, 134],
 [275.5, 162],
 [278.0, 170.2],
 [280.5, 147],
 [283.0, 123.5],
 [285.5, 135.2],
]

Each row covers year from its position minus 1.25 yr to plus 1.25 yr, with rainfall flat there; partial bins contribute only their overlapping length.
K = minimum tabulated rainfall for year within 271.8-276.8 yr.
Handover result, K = 134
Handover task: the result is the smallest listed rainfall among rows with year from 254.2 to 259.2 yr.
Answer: 189.1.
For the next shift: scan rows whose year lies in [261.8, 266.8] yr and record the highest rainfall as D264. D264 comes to 136.7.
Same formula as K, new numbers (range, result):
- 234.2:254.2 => 210.8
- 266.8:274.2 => 96.19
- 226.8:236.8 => 213.4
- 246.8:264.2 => 136.7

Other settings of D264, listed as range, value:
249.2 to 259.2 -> 211.9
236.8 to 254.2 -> 230.3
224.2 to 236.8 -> 221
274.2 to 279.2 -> 170.2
